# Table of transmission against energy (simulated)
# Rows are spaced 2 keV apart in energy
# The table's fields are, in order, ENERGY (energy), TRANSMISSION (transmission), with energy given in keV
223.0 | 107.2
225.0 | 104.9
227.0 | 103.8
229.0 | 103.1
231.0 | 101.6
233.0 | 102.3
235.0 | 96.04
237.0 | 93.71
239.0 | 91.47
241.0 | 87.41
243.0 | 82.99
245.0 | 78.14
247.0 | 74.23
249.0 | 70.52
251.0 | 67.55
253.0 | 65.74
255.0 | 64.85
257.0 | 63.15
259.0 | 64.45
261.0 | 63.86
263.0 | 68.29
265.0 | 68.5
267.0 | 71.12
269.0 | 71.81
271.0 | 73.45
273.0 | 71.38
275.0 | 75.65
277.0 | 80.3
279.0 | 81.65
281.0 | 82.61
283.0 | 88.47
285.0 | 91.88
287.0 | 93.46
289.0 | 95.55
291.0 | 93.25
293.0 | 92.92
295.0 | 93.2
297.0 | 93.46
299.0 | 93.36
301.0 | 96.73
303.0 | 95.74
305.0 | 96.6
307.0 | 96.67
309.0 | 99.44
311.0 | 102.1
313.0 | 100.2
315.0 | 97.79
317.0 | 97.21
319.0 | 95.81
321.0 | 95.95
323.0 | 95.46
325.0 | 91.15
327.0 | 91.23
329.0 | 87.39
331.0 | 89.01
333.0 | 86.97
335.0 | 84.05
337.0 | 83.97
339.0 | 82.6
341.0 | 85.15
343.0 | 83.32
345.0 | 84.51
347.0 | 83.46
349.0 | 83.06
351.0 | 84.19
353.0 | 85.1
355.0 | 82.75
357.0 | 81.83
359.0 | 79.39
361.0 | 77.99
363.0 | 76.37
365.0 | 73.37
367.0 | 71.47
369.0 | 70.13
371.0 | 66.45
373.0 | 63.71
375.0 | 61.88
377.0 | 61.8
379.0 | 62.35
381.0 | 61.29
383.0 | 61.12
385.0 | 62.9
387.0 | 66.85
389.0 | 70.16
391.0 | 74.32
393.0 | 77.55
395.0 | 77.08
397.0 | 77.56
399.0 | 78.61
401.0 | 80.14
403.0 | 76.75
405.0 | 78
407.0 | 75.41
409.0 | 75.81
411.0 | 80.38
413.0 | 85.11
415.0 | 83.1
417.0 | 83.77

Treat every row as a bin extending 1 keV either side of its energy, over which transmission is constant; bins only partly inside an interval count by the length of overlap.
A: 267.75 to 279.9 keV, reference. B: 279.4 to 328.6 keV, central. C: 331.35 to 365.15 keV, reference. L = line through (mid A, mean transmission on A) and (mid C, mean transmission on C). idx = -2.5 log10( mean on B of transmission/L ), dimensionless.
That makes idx -0.20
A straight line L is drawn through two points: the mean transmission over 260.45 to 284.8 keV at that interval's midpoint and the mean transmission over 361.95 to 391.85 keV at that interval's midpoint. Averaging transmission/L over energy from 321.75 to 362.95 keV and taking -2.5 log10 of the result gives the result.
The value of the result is -0.21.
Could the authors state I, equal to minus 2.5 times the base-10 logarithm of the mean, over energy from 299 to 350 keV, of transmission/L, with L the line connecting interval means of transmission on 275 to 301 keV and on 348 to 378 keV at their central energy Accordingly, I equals -0.11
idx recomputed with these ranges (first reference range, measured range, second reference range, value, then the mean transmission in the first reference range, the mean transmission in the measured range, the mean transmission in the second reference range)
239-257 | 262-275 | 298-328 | 0.145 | 74.3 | 71.1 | 96.4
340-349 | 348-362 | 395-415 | 0.014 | 84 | 82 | 78.8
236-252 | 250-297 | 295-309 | 0.141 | 80.8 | 77.9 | 95.6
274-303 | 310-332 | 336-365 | -0.110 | 89.7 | 94.8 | 82.1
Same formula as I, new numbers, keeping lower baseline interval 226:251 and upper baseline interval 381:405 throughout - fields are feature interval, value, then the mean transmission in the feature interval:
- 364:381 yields 0.137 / 66.1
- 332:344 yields -0.075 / 84.3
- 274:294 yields -0.038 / 87.6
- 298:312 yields -0.181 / 97.2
